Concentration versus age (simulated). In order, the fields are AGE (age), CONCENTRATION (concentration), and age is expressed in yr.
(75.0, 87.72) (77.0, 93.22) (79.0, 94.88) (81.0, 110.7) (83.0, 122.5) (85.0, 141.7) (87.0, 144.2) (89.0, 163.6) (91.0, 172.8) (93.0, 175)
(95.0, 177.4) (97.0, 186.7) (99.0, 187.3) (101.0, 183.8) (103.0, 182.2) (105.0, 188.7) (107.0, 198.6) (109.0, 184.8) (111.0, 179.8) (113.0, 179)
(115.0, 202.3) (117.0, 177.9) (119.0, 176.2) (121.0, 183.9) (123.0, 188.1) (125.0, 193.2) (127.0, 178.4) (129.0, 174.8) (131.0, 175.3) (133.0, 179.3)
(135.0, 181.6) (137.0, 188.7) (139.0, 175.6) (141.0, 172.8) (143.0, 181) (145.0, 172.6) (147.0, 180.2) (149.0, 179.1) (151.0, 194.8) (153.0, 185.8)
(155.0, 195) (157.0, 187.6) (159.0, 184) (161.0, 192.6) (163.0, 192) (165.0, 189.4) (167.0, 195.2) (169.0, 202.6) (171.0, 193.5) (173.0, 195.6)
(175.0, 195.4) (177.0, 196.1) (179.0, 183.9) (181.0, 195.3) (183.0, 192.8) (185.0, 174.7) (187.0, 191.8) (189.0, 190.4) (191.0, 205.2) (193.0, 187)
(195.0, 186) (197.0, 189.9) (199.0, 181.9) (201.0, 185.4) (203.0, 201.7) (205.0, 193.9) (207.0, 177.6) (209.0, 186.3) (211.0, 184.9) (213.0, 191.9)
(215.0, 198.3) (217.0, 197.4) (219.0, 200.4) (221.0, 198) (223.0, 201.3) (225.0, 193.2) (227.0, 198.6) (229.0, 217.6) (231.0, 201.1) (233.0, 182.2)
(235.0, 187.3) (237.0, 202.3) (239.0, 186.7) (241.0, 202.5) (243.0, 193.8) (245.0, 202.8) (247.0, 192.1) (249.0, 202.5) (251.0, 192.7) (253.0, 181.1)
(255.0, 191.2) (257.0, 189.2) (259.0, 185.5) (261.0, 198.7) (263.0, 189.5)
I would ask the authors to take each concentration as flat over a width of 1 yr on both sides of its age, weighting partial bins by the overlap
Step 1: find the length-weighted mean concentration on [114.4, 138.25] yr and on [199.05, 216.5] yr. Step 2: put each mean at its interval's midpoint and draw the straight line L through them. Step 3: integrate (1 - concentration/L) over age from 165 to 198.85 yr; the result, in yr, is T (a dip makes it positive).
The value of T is -0.8 yr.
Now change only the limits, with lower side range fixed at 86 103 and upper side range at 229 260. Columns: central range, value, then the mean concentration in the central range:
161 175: -0.8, 195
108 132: -0.7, 183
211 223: -0.4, 197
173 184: -0.5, 193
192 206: -0.1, 189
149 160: -0.4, 188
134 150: 0.1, 179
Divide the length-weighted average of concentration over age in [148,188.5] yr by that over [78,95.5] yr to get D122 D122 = 1.33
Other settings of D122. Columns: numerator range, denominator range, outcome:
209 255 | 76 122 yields 1.18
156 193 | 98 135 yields 1.04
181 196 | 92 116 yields 1.02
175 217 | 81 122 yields 1.09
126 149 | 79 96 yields 1.21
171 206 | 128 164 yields 1.04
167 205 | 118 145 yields 1.06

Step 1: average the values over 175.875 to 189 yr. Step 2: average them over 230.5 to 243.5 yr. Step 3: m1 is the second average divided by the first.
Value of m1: 1.02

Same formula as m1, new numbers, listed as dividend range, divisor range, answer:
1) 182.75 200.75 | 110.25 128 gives 1.02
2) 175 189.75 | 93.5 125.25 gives 1.02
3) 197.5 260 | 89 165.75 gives 1.06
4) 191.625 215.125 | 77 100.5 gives 1.25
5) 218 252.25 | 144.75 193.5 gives 1.04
